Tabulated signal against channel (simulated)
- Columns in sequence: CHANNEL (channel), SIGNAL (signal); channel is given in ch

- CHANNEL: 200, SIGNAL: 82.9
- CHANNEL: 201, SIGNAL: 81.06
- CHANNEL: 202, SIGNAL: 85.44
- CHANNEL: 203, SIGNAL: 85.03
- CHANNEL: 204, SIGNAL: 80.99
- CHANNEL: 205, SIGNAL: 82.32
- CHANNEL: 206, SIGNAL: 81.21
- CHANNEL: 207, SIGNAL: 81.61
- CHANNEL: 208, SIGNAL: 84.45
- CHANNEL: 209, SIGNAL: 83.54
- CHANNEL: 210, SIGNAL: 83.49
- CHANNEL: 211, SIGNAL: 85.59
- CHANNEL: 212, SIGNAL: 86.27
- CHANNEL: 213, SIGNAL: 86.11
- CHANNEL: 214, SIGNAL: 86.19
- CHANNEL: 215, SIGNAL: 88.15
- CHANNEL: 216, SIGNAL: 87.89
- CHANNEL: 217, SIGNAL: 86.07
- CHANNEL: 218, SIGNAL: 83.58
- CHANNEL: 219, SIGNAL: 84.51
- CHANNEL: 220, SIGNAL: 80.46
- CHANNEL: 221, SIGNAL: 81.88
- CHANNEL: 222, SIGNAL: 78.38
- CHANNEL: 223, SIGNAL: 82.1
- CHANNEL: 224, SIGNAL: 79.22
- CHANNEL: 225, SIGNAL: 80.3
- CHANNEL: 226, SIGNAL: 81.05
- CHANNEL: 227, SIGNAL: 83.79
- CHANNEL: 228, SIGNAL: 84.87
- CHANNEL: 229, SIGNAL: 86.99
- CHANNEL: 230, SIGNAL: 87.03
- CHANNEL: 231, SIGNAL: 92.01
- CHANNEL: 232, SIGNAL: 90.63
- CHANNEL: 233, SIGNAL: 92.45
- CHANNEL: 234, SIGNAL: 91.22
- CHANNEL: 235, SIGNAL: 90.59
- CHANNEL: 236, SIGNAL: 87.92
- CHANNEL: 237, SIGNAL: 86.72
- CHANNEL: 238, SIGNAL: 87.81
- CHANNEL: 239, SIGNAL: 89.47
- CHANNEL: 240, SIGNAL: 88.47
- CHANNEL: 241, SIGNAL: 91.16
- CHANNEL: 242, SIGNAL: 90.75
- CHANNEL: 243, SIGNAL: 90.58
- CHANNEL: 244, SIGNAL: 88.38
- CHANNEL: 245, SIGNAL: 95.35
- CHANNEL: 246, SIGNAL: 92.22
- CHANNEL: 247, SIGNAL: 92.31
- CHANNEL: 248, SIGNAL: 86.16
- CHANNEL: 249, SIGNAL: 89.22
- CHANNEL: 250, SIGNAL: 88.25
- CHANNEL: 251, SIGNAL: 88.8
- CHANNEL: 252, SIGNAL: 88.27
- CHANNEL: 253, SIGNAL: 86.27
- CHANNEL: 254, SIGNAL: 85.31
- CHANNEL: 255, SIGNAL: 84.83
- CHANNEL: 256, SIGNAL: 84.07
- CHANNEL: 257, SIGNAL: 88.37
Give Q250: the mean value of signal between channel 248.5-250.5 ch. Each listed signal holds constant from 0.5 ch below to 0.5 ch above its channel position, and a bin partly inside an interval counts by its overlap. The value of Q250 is 88.7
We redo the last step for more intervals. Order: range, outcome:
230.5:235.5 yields 91.4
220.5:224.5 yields 80.4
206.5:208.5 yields 83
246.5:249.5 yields 89.2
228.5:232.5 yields 89.2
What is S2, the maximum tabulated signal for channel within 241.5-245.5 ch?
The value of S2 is 95.35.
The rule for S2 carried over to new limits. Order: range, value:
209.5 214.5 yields 86.27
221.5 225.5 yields 82.1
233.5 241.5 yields 91.22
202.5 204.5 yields 85.03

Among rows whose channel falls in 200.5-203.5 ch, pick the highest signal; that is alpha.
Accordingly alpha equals 85.44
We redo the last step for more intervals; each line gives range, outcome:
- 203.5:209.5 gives 84.45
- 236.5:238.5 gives 87.81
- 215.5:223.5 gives 87.89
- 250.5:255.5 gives 88.8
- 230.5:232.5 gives 92.01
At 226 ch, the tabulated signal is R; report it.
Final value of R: 81.05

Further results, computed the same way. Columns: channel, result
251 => 88.8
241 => 91.16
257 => 88.37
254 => 85.31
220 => 80.46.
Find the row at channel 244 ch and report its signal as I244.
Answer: 88.38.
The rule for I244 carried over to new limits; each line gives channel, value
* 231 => 92.01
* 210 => 83.49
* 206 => 81.21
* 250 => 88.25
